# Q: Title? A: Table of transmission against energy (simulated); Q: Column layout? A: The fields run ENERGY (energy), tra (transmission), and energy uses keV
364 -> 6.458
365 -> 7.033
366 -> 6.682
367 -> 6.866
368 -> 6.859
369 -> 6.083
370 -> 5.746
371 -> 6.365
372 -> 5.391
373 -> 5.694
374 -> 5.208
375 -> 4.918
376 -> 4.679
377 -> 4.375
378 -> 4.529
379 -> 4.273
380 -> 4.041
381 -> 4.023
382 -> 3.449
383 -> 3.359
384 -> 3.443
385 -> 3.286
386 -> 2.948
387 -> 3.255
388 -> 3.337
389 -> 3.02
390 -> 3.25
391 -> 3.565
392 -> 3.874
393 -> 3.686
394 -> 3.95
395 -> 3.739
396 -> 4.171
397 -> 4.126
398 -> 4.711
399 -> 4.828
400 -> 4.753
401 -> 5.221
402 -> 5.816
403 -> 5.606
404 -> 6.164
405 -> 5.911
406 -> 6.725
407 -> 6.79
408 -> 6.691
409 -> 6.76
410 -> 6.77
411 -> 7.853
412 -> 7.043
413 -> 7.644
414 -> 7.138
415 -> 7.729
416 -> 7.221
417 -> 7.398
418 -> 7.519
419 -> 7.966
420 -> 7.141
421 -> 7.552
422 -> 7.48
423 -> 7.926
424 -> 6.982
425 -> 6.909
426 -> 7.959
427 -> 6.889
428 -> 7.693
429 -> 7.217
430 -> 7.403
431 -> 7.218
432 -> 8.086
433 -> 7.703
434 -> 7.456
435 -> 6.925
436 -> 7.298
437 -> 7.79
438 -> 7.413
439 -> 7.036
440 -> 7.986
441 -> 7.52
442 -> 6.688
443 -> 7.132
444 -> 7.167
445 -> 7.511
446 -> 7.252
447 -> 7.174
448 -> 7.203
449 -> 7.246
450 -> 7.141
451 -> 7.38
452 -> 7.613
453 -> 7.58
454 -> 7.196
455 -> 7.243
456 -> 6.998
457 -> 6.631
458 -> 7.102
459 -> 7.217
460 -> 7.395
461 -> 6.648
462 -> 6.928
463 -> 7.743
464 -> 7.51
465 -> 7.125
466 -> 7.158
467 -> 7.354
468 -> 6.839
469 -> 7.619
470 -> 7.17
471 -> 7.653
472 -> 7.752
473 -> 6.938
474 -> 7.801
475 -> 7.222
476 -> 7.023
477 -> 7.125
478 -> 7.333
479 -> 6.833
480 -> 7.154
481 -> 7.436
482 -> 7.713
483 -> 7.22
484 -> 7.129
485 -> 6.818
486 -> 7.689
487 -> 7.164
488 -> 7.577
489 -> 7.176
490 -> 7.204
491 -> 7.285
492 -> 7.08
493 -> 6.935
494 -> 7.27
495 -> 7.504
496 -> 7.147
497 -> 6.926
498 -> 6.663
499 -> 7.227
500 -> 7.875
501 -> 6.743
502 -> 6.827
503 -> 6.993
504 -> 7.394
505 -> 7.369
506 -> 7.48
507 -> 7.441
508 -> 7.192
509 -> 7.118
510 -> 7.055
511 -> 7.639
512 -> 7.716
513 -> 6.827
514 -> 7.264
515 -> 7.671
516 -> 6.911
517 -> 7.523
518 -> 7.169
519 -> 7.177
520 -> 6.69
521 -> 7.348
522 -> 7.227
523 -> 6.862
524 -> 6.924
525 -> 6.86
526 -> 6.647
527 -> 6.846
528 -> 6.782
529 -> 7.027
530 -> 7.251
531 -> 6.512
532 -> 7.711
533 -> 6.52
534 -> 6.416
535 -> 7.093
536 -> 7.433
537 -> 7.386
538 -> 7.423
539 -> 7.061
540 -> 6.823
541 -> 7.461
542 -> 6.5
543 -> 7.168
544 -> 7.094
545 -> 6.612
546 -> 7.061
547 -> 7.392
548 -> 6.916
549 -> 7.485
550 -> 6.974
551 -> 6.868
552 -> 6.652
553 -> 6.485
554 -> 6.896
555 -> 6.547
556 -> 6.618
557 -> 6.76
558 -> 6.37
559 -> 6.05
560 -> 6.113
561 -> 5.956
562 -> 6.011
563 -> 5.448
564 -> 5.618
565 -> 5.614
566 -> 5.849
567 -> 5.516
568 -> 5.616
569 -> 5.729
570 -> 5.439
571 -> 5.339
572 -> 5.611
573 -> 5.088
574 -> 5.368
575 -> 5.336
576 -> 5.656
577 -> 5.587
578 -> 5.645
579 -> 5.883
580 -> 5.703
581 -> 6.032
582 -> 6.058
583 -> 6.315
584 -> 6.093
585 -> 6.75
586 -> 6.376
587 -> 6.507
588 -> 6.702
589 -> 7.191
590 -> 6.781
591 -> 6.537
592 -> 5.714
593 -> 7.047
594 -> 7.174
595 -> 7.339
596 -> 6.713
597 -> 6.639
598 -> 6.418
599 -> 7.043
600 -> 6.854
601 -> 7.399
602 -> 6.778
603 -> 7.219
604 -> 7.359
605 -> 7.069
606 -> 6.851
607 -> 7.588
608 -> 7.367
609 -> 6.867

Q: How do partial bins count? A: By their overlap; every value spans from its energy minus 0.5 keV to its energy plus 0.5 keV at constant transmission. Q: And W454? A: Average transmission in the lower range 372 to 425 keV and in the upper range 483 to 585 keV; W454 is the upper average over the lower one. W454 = 1.25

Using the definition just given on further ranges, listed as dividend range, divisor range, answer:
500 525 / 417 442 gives 0.97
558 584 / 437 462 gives 0.79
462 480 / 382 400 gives 1.97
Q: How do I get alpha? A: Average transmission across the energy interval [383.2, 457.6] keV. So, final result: 6.38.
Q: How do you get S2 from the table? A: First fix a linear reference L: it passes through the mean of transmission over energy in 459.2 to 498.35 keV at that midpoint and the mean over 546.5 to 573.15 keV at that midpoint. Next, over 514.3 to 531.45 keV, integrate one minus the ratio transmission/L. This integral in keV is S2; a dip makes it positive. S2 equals -0.9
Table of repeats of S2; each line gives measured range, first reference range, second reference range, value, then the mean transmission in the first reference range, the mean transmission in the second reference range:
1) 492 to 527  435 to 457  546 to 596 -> -2.1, 7.29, 6.23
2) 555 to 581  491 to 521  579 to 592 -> 3.1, 7.2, 6.37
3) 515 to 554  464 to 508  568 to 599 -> -1.8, 7.24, 6.16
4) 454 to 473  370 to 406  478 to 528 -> -3.0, 4.42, 7.18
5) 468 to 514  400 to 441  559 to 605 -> -3.6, 7.13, 6.21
